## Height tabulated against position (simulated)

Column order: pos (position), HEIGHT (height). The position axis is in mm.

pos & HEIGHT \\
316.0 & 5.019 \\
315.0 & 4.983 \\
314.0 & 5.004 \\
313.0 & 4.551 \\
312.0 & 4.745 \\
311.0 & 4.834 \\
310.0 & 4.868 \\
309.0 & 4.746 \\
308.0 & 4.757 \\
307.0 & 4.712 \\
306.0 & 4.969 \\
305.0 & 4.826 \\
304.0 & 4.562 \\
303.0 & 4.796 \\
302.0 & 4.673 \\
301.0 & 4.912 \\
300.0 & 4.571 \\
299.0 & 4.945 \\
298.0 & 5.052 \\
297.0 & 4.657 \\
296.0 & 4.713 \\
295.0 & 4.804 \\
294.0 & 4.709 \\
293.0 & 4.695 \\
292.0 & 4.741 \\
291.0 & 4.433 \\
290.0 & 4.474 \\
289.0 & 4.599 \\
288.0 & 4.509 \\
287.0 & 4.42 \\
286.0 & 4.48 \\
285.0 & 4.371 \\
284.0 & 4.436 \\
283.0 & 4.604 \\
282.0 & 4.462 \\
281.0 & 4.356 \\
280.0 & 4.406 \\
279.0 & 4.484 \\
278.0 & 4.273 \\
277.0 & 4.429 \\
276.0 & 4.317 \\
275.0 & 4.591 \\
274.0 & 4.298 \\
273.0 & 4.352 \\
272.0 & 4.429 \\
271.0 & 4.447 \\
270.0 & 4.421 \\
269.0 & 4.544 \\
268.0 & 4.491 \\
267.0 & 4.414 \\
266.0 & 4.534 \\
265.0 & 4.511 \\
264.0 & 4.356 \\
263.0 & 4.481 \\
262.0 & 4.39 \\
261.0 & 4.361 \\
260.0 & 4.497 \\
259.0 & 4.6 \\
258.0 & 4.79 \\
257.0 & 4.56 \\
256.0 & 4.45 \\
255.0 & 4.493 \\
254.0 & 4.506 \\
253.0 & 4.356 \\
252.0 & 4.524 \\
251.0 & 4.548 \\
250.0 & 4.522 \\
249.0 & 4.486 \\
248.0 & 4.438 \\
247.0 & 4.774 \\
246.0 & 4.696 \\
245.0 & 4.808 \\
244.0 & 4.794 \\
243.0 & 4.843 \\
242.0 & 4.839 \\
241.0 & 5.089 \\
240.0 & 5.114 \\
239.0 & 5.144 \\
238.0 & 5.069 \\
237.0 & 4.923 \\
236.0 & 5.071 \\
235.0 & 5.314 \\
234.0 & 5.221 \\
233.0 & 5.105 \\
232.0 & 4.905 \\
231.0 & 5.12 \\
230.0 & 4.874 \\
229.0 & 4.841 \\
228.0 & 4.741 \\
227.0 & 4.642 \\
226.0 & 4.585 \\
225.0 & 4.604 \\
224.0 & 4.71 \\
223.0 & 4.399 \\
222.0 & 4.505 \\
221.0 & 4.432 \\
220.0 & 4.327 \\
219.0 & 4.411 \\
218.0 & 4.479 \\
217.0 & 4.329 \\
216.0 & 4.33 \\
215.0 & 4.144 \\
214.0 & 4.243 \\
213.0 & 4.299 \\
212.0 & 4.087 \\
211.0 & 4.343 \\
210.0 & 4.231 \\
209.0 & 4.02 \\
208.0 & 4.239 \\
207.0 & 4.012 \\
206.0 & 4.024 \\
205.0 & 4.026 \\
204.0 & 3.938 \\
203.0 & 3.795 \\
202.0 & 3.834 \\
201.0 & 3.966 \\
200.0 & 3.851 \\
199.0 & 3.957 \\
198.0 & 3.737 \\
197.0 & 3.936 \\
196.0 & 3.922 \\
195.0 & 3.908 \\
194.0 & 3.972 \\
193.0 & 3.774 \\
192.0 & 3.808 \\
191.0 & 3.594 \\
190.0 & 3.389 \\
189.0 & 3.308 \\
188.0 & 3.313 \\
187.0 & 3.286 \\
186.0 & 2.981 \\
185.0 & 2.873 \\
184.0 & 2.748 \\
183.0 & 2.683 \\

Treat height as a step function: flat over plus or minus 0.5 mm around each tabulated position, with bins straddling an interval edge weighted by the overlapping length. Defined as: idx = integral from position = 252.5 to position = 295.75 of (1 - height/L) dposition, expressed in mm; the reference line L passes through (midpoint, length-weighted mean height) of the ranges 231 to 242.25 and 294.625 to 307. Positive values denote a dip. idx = 3.7 mm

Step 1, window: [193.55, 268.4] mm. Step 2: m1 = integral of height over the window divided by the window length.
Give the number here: 4.48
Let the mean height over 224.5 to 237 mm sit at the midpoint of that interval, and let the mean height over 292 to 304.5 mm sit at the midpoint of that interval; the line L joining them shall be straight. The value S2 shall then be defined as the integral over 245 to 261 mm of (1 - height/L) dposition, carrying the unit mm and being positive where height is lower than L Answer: 1.0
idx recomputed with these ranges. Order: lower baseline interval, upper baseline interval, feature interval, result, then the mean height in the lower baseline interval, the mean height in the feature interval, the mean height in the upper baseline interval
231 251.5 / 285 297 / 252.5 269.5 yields 1.0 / 4.89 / 4.49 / 4.59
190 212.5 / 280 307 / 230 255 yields -3.4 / 3.94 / 4.84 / 4.64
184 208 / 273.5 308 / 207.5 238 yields -4.9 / 3.7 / 4.59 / 4.6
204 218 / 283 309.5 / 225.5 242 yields -2.6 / 4.18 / 4.98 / 4.67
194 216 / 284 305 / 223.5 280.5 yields -3.9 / 4.03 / 4.65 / 4.65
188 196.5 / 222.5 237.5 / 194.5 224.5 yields 0.5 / 3.69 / 4.15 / 4.87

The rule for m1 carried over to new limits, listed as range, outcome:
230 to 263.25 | 4.76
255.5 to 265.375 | 4.5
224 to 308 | 4.65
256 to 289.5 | 4.46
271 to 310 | 4.6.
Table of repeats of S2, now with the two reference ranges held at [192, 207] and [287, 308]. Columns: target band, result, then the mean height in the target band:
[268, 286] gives 0.45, 4.43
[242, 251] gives -0.80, 4.67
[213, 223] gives -0.74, 4.35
